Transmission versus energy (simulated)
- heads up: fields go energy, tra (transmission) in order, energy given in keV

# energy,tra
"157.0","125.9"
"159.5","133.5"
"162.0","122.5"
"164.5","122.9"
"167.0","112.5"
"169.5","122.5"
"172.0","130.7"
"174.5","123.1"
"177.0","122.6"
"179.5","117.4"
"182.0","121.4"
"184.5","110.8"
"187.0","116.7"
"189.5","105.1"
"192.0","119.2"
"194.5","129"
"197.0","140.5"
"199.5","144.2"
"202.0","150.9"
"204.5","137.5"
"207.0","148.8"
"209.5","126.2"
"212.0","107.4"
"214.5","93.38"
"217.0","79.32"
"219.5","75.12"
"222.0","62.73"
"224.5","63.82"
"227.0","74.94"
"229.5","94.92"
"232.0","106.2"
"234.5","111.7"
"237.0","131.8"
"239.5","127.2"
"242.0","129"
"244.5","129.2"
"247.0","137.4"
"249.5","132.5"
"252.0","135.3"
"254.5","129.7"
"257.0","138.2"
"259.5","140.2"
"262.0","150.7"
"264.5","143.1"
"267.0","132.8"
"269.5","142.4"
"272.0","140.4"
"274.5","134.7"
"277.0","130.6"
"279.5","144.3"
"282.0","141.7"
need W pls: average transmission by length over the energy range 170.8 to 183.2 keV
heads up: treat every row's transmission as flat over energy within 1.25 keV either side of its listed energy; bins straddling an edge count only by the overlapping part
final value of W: 123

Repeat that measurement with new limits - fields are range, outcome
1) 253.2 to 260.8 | 136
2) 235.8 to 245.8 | 129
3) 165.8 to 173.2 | 122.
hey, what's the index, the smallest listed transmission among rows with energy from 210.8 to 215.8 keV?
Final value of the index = 93.38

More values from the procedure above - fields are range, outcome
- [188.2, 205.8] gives 105.1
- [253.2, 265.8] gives 129.7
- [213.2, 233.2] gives 62.73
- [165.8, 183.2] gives 112.5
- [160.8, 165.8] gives 122.5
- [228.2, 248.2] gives 94.92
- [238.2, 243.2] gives 127.2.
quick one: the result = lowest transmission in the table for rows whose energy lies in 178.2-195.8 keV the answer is 105.1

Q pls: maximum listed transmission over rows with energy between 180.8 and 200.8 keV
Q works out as 144.2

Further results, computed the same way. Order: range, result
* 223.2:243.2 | 131.8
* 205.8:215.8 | 148.8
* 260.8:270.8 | 150.7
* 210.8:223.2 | 107.4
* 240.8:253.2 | 137.4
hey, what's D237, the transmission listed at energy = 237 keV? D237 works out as 131.8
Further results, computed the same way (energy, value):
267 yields 132.8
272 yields 140.4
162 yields 122.5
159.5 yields 133.5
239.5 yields 127.2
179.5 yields 117.4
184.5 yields 110.8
